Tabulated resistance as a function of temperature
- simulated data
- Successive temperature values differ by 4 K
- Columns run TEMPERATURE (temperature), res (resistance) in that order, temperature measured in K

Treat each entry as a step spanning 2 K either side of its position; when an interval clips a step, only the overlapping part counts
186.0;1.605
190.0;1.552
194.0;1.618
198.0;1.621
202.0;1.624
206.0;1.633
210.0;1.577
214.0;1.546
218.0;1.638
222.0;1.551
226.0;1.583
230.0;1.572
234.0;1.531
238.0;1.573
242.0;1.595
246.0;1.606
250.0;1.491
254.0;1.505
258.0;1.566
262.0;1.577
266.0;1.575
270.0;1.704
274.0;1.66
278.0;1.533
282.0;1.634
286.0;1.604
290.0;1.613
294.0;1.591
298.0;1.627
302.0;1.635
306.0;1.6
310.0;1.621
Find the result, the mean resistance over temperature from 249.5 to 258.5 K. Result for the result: 1.52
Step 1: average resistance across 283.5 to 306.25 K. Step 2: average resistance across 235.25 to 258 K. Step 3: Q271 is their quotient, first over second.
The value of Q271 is 1.04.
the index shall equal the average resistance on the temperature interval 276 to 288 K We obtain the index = 1.59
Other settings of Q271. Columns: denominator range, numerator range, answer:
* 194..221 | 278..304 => 1.00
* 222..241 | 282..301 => 1.03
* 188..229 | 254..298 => 1.01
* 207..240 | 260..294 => 1.02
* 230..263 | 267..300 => 1.04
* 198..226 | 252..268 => 0.97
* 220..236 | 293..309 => 1.04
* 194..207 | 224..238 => 0.96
